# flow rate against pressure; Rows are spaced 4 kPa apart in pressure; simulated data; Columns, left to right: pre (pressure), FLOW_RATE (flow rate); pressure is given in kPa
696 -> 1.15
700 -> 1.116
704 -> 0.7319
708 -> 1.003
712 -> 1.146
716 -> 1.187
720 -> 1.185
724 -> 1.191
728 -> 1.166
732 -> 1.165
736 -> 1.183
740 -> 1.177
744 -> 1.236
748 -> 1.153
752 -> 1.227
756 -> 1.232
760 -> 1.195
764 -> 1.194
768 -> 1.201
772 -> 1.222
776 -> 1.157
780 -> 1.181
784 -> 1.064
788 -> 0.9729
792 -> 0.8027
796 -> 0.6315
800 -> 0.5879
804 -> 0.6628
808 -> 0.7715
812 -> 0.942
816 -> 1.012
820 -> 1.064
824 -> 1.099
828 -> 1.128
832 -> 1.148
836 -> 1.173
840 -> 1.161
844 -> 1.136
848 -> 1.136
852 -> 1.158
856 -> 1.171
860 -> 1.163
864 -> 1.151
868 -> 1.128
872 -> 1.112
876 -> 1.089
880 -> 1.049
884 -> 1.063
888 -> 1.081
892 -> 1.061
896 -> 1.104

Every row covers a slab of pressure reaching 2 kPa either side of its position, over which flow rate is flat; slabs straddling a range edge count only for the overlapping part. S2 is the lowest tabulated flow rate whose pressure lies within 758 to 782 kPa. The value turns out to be 1.157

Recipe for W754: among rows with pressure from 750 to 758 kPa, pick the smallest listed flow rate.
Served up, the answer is 1.227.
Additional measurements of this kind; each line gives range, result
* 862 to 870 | 1.128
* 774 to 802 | 0.5879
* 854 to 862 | 1.163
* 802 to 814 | 0.6628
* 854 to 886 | 1.049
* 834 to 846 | 1.136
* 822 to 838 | 1.099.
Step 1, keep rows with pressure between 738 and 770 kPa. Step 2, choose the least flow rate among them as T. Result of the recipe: 1.153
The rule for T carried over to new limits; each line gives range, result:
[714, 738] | 1.165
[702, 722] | 0.7319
